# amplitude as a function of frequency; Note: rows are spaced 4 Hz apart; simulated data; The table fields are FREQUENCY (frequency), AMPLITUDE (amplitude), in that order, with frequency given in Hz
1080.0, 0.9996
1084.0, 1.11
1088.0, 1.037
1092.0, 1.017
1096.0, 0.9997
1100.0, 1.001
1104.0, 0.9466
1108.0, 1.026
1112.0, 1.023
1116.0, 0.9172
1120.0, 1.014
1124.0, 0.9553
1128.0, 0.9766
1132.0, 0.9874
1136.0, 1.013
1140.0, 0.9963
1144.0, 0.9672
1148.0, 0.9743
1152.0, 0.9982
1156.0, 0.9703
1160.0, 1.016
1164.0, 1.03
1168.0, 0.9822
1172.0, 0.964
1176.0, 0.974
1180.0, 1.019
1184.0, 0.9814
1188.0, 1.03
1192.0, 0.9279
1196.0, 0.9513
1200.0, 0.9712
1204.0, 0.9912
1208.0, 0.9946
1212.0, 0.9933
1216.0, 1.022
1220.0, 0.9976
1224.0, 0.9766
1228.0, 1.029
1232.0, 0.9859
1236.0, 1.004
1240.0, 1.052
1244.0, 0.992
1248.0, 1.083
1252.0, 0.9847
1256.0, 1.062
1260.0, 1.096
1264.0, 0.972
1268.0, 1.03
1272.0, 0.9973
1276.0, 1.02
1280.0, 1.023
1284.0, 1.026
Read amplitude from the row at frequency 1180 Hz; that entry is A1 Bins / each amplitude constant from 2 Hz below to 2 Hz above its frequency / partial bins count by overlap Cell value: 1.019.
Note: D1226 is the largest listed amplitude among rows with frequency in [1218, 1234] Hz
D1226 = 1.029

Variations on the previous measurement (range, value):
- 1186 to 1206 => 1.03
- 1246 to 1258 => 1.083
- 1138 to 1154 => 0.9982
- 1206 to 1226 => 1.022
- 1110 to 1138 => 1.023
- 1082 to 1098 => 1.11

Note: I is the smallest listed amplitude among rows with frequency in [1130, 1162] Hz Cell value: 0.9672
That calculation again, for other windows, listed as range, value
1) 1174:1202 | 0.9279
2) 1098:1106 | 0.9466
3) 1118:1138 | 0.9553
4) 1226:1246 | 0.9859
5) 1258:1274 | 0.972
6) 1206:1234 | 0.9766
